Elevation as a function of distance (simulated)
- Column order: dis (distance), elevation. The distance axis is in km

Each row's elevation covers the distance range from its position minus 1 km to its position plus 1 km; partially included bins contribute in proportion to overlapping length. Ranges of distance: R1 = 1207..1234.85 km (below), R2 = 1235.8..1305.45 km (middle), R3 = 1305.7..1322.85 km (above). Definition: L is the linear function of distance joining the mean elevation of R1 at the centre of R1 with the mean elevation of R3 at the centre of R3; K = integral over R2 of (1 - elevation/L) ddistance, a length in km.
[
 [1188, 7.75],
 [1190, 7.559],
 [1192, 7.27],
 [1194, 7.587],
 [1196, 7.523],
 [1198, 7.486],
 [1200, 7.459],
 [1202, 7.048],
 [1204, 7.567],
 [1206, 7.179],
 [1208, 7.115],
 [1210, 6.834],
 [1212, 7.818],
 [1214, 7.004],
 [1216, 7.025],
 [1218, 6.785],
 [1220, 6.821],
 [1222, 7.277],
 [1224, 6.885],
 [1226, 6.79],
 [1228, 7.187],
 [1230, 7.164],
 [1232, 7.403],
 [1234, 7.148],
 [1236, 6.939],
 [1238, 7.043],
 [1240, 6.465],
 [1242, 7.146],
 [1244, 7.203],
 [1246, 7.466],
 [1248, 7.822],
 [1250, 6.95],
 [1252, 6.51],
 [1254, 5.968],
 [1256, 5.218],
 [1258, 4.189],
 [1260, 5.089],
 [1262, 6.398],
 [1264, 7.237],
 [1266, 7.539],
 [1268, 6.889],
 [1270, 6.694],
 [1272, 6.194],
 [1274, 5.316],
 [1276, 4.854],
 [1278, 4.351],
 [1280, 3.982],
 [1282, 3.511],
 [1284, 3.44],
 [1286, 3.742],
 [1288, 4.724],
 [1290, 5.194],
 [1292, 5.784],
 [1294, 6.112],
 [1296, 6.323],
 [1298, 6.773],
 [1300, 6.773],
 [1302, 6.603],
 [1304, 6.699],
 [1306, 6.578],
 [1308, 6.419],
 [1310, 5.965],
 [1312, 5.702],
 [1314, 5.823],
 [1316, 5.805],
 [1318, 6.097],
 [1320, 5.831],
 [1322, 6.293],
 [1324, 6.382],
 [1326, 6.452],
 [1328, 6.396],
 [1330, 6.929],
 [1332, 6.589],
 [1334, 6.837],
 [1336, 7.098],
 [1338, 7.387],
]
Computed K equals 6.0 km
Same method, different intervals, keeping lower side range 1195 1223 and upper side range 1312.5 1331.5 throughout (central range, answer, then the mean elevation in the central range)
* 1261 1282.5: 2.9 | 5.78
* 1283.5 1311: 2.5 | 5.84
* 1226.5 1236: -0.2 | 7.17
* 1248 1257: 0.6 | 6.35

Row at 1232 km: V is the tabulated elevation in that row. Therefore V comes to 7.403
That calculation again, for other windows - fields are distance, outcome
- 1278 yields 4.351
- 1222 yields 7.277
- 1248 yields 7.822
